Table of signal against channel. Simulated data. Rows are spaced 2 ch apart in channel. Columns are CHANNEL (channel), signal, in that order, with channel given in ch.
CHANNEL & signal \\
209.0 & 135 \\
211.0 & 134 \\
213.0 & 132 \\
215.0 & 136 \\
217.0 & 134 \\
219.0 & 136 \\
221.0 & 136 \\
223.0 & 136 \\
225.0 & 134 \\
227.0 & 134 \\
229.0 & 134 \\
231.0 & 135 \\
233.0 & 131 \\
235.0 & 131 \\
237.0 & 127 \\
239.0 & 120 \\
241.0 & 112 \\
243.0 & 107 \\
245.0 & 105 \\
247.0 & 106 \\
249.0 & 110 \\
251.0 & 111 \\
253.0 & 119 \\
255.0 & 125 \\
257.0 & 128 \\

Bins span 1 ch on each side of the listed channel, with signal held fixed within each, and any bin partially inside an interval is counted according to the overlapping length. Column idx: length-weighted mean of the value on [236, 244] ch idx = 116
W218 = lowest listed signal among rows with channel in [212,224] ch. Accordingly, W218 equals 132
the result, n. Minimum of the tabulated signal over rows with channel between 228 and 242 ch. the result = 112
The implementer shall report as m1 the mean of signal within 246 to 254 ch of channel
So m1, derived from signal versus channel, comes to 112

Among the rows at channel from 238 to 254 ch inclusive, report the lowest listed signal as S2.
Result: 105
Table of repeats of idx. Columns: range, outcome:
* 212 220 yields 134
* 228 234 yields 133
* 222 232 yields 135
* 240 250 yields 108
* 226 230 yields 134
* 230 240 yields 129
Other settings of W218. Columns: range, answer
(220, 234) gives 131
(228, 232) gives 134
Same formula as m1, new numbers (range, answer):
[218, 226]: 136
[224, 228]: 134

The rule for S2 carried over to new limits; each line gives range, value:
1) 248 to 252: 110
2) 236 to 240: 120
